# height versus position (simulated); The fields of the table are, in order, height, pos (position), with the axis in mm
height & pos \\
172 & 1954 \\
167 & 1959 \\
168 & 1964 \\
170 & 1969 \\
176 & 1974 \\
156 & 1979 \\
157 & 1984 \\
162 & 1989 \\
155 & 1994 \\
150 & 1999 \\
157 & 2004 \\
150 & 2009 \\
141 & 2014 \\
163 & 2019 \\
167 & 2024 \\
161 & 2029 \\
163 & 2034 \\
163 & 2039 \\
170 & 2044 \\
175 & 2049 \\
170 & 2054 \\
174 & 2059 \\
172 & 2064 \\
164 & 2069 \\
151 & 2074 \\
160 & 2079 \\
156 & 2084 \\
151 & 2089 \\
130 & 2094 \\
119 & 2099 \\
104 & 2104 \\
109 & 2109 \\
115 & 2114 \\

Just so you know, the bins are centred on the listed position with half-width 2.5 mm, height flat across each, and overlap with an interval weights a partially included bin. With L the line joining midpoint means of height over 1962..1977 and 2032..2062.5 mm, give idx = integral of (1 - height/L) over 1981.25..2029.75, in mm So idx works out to 4.01 mm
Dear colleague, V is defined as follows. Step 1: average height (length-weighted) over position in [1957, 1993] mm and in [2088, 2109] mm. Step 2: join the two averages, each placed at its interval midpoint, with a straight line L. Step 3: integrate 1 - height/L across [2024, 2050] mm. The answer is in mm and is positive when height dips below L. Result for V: -4.1 mm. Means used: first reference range 165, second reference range 122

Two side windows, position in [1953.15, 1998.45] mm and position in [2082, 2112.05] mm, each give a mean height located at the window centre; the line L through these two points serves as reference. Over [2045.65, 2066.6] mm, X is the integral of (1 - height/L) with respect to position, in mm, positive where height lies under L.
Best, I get -4.9 mm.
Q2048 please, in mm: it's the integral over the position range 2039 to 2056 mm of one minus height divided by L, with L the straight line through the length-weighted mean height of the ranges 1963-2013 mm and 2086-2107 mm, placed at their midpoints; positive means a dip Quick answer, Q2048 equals -3.5 mm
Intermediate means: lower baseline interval 159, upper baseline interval 126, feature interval 170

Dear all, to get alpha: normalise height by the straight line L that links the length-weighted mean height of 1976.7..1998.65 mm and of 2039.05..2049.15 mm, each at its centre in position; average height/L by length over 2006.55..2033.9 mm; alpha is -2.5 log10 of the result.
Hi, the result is 0.05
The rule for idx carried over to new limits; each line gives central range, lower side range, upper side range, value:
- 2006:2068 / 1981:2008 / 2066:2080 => -2.6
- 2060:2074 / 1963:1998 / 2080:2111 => -2.8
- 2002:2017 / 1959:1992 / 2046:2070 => 1.6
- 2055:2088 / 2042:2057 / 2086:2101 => -2.1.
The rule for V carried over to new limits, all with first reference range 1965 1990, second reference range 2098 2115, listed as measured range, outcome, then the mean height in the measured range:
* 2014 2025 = -0.92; 159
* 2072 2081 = -2.35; 156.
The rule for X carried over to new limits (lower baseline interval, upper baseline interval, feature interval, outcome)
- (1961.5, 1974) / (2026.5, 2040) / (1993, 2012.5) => 1.62 mm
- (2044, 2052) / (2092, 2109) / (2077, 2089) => -1.92 mm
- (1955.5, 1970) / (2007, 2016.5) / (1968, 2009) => -0.82 mm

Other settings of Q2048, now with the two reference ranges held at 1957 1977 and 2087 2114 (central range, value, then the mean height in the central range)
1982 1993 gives 0.23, 159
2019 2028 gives -0.93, 165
